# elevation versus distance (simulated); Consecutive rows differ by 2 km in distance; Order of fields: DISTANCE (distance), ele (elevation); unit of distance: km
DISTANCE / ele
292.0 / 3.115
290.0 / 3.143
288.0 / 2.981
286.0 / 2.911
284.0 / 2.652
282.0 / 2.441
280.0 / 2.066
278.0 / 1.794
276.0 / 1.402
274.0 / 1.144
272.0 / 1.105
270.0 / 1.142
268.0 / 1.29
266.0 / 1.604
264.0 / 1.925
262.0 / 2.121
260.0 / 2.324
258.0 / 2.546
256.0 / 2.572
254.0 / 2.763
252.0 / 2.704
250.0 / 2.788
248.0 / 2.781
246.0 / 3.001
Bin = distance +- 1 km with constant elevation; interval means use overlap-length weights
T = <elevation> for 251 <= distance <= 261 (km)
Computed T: 2.58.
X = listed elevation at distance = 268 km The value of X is 1.29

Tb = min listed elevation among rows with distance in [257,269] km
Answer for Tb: 1.29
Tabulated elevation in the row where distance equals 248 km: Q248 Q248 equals 2.781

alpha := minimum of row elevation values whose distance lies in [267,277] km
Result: 1.105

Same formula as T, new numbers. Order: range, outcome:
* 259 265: 2.12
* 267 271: 1.22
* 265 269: 1.45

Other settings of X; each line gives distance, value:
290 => 3.143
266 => 1.604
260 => 2.324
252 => 2.704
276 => 1.402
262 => 2.121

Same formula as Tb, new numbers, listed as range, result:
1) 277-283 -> 1.794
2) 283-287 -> 2.652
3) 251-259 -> 2.546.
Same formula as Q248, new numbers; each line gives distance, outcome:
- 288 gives 2.981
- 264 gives 1.925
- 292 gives 3.115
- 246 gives 3.001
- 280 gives 2.066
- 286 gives 2.911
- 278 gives 1.794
